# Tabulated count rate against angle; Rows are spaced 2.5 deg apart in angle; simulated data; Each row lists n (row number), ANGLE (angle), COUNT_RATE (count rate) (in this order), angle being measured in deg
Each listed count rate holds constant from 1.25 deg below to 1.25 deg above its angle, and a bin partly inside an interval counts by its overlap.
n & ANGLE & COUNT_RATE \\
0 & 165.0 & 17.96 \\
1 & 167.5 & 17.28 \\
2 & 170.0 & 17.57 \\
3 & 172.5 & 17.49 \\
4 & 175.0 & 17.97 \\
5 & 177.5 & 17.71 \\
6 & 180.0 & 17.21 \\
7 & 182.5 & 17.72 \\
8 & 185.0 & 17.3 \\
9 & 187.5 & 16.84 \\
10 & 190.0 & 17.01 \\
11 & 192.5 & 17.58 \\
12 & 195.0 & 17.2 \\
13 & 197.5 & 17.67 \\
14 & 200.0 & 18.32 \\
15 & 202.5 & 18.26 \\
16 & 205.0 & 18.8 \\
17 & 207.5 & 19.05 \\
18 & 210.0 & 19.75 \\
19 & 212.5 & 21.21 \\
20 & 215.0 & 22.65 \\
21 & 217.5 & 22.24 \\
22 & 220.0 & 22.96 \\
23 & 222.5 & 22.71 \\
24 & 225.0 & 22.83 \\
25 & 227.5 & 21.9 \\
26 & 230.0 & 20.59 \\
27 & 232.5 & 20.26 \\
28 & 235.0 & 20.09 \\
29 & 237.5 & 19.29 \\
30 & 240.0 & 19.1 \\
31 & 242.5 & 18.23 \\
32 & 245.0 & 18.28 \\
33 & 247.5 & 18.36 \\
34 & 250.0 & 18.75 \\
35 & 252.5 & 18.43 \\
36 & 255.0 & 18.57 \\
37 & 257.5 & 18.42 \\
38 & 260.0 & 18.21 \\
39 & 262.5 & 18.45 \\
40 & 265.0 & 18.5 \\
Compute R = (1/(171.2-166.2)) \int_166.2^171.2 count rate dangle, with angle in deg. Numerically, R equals 17.4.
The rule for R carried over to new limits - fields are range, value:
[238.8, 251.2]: 18.5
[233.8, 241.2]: 19.5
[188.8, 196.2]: 17.3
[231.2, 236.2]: 20.2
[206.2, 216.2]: 20.6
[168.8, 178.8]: 17.7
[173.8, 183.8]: 17.6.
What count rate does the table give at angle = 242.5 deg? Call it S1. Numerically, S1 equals 18.23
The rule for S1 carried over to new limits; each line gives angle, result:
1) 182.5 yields 17.72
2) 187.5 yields 16.84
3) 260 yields 18.21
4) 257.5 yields 18.42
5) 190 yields 17.01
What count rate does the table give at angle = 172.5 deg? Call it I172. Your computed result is 17.49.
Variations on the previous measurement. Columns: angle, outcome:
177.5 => 17.71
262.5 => 18.45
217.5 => 22.24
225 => 22.83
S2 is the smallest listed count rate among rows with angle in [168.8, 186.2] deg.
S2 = 17.21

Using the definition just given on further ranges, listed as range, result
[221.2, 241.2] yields 19.1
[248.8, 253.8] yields 18.43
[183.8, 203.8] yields 16.84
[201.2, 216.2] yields 18.26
